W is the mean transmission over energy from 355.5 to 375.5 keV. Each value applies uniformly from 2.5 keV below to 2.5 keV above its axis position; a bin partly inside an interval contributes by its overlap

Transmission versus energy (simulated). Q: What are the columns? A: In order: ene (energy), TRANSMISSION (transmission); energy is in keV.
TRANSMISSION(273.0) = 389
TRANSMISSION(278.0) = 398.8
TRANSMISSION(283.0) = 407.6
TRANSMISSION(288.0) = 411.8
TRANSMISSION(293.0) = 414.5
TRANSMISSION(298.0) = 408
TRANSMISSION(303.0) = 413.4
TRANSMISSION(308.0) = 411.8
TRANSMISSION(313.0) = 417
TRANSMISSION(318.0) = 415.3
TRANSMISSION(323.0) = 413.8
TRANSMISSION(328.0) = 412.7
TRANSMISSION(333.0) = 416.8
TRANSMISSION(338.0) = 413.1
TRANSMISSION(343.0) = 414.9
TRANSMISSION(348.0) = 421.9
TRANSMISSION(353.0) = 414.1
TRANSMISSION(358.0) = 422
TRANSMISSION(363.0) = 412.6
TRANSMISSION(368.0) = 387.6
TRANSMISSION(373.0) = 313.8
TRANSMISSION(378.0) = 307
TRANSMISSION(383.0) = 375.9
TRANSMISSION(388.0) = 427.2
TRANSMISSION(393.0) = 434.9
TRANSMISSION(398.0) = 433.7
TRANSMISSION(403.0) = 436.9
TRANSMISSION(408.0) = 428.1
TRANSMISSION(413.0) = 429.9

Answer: 384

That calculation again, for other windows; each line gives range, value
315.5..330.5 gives 414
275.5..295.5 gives 408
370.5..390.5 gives 356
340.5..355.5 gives 417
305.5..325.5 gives 414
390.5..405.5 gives 435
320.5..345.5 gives 414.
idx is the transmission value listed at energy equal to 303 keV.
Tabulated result 413.4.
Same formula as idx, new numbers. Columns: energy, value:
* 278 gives 398.8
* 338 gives 413.1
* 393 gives 434.9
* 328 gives 412.7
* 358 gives 422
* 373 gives 313.8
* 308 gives 411.8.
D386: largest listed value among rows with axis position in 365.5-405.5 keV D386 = 436.9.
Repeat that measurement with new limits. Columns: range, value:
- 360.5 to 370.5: 412.6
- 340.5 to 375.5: 422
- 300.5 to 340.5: 417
